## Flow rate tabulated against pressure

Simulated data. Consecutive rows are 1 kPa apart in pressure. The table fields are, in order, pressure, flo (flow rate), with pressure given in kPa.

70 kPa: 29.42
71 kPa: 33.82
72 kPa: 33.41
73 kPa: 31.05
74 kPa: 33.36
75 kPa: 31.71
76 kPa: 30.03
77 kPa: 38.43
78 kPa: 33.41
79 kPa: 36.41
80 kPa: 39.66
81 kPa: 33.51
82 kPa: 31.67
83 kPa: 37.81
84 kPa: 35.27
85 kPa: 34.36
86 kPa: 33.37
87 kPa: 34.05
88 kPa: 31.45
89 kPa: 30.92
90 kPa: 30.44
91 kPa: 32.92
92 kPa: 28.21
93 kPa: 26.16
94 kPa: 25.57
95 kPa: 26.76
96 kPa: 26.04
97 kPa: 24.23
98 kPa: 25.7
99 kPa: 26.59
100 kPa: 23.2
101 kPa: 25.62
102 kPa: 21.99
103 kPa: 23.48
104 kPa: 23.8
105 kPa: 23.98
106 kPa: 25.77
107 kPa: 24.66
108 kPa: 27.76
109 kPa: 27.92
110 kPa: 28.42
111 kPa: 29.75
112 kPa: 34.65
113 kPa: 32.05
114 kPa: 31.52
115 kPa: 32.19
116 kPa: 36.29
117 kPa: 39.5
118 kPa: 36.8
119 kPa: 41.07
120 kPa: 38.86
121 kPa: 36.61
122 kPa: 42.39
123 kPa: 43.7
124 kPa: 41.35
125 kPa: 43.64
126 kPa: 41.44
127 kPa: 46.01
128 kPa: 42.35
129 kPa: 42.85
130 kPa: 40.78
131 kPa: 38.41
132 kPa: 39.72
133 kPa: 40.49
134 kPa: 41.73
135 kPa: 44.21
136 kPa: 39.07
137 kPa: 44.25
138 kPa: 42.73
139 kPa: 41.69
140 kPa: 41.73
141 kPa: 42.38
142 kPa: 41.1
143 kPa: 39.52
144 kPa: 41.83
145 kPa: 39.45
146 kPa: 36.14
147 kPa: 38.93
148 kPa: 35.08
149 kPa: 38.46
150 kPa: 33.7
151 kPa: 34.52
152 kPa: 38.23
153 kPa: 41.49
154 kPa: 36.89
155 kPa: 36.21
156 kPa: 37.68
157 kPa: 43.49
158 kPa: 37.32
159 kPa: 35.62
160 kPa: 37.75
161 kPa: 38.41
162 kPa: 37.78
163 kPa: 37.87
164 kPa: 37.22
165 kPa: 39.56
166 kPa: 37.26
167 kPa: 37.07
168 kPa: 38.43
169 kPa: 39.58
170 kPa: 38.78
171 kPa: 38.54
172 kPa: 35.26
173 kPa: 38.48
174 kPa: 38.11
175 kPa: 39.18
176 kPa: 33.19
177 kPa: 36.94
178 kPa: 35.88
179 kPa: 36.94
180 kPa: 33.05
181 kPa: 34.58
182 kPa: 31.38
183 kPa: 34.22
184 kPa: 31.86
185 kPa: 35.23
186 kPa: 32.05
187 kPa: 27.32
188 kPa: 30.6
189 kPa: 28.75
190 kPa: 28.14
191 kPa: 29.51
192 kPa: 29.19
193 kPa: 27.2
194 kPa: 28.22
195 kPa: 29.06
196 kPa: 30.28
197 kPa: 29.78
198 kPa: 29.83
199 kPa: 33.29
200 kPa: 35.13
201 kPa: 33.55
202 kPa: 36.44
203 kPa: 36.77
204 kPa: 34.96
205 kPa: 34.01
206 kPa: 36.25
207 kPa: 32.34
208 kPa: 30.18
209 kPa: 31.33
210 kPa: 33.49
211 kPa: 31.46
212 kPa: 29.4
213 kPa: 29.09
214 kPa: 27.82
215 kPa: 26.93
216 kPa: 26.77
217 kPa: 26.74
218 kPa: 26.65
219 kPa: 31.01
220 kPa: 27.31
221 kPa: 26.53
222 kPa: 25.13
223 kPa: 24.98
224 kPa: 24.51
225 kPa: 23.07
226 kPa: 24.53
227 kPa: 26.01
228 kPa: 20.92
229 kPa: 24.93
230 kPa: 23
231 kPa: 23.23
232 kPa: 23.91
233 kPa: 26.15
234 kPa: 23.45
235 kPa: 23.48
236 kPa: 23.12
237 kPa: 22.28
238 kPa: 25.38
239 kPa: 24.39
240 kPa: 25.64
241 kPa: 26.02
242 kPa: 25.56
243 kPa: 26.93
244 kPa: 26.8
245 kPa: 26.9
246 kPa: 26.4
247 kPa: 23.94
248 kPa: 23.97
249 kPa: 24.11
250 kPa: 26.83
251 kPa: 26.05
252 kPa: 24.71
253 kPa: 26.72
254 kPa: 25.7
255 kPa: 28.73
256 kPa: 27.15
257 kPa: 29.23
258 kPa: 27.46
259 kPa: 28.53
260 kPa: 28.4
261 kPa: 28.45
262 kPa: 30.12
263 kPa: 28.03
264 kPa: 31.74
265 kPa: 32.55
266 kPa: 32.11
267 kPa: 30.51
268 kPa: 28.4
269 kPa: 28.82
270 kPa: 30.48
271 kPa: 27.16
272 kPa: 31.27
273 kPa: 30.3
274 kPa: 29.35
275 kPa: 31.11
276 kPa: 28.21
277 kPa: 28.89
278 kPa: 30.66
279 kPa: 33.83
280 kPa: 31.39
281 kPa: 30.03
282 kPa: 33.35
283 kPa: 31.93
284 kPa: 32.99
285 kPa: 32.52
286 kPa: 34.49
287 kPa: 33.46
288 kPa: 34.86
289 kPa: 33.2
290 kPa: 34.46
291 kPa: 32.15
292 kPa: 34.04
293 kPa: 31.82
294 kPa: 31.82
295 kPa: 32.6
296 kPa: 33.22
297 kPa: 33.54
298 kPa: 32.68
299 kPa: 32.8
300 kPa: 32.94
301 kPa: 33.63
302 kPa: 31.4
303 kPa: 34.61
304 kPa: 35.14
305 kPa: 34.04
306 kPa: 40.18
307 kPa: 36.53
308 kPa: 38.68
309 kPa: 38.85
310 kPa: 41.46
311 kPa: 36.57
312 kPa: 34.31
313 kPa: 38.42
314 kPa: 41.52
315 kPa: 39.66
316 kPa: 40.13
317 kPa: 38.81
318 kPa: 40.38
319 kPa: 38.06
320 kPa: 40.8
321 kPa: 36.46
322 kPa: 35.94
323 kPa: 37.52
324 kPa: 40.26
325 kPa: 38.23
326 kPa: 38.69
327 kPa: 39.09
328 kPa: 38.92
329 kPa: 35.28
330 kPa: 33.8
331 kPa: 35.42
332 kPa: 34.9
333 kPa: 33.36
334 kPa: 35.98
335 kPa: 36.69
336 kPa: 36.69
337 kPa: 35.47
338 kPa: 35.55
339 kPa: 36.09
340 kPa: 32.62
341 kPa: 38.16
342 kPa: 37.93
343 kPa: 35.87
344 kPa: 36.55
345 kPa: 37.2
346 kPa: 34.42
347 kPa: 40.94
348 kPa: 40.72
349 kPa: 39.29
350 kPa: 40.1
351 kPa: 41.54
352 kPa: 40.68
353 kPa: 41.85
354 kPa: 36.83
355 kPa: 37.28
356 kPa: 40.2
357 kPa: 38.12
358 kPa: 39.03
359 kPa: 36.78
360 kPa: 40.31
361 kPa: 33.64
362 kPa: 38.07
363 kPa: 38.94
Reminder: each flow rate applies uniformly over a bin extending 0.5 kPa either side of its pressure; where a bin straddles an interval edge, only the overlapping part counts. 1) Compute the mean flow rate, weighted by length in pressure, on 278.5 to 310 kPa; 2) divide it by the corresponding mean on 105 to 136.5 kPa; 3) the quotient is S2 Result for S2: 0.9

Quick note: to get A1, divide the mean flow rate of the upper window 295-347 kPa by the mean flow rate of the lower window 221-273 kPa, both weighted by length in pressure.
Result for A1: 1.38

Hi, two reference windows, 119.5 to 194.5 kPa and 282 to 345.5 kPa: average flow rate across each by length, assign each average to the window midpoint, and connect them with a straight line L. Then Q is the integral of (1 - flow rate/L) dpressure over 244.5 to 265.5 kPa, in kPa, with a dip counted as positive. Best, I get 5.2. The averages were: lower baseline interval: 37.5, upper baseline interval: 35.9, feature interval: 27.4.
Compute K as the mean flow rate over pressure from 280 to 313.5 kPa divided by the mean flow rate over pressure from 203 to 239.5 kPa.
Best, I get 1.3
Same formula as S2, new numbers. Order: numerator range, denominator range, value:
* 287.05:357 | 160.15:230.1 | 1.15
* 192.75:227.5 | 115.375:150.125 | 0.74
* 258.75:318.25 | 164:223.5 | 1.02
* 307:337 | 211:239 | 1.48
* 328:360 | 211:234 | 1.44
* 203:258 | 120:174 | 0.68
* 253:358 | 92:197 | 0.99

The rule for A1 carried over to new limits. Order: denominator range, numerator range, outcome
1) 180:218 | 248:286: 0.94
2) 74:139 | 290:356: 1.08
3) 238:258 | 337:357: 1.46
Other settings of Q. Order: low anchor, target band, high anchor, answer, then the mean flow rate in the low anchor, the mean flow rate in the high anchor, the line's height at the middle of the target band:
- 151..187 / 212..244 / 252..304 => 7.83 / 36.7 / 31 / 33.6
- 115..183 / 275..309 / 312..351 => 4.09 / 38.8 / 37.5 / 37.8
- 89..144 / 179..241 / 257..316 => 8.78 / 34.5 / 32.8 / 33.6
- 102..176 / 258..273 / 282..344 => 2.71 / 37.3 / 35.8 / 36.2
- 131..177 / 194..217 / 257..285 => 2.29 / 38.8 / 30.2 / 35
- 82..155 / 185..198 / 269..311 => 1.78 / 34.9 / 33.1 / 34.1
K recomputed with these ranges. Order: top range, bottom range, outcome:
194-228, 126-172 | 0.75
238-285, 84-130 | 0.88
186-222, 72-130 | 0.93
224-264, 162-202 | 0.76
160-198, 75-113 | 1.15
